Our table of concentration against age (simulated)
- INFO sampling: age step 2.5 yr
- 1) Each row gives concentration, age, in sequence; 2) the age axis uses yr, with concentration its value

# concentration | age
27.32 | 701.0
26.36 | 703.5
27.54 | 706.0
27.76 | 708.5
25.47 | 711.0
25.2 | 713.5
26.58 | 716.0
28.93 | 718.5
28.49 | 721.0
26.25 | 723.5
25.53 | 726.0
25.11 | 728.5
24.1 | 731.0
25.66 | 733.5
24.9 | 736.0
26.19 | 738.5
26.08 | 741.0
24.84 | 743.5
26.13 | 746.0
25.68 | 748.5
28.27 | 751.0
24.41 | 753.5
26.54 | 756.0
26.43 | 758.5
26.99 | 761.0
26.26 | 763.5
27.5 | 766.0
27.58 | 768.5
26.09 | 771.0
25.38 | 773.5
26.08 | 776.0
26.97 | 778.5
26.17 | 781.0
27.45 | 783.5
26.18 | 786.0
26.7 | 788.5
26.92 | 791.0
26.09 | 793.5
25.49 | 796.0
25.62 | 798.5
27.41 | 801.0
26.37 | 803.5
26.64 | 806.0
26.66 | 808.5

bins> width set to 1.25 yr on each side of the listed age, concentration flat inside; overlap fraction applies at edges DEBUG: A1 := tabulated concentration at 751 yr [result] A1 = 28.27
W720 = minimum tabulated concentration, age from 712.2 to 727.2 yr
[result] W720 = 25.2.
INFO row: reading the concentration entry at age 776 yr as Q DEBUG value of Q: 26.08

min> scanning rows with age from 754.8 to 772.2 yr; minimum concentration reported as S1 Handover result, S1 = 26.09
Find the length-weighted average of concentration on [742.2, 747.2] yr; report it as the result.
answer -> 25.5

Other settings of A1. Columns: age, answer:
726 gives 25.53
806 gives 26.64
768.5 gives 27.58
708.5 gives 27.76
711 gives 25.47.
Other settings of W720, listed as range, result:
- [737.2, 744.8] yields 24.84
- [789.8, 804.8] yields 25.49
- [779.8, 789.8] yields 26.17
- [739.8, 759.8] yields 24.41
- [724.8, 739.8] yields 24.1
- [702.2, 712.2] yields 25.47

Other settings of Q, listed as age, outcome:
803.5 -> 26.37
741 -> 26.08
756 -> 26.54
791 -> 26.92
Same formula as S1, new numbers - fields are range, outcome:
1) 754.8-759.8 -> 26.43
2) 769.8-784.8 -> 25.38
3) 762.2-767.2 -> 26.26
